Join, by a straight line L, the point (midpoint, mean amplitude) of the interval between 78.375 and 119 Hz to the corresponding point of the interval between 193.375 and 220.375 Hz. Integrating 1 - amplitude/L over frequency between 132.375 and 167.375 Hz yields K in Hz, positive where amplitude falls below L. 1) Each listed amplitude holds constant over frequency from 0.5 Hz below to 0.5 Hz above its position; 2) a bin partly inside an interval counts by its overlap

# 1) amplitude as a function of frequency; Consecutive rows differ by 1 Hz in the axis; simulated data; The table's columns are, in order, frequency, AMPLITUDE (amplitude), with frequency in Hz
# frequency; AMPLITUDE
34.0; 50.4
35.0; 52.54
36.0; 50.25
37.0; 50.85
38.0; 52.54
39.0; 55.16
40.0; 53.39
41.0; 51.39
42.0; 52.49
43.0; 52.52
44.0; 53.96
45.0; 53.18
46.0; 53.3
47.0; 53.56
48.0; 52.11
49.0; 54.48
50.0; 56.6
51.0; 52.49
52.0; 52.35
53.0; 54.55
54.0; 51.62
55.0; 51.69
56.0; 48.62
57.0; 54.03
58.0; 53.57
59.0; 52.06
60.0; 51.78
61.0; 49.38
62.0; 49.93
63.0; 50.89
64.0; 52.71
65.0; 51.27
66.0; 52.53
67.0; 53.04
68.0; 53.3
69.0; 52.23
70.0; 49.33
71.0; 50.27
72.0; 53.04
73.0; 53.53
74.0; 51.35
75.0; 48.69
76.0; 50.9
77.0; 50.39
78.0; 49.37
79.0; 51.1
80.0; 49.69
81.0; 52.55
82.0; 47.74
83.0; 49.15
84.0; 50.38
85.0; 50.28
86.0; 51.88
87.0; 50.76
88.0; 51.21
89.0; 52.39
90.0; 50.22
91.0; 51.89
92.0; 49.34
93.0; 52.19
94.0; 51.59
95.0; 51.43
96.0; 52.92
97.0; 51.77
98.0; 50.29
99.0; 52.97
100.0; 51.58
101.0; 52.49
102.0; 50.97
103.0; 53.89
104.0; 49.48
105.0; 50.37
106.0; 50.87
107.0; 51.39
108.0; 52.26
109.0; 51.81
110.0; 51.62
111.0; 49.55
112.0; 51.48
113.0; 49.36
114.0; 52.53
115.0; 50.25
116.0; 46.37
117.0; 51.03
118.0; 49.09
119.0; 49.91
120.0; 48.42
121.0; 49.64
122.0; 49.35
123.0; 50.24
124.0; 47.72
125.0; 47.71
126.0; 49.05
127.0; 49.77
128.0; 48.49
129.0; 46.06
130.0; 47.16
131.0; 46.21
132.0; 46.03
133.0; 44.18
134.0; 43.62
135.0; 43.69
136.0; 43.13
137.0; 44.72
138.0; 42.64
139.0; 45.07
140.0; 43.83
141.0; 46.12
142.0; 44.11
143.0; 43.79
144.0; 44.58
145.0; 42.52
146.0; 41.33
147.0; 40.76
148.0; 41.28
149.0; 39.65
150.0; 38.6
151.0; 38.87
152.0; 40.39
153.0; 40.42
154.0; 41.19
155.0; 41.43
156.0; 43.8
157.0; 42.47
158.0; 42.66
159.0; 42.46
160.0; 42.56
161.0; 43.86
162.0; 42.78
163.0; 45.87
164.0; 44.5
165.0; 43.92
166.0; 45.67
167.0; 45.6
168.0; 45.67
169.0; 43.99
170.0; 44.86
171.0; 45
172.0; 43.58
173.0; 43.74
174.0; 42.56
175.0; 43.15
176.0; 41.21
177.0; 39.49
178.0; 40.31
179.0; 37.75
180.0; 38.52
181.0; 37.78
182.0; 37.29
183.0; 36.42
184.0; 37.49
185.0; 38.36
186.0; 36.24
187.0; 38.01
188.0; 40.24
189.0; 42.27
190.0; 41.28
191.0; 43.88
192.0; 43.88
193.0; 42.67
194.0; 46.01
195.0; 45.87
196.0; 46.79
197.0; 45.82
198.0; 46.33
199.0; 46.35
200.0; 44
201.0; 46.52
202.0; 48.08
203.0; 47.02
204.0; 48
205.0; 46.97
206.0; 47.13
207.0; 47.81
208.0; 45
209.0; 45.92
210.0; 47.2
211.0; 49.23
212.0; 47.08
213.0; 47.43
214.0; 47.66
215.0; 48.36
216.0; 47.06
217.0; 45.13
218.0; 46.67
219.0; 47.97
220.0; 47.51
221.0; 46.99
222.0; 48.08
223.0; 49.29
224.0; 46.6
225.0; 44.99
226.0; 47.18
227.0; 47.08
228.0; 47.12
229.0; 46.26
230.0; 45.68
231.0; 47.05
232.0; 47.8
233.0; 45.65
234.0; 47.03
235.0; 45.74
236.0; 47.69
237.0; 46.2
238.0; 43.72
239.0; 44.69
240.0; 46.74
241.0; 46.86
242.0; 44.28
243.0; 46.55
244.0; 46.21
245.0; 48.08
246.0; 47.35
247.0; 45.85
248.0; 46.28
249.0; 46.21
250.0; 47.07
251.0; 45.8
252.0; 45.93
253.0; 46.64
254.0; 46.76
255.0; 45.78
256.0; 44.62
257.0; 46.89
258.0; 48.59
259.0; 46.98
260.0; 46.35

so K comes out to 4.3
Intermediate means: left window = 50.9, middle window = 42.9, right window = 46.8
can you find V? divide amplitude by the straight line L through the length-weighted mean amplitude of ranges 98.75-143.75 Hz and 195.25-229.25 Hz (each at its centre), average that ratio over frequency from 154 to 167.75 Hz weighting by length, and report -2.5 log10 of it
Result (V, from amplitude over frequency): 0.10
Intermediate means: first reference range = 48.4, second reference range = 47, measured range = 43.6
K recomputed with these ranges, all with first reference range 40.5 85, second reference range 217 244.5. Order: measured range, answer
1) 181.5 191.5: 1.83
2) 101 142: 1.31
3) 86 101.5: -0.22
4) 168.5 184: 2.35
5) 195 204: 0.21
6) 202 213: 0.02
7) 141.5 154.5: 2.06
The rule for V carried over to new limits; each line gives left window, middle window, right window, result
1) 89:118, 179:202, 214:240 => 0.15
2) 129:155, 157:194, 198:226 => 0.08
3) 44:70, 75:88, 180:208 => 0.01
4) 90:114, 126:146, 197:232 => 0.11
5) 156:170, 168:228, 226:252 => 0.02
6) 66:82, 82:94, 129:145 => -0.02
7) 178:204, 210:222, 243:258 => -0.08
